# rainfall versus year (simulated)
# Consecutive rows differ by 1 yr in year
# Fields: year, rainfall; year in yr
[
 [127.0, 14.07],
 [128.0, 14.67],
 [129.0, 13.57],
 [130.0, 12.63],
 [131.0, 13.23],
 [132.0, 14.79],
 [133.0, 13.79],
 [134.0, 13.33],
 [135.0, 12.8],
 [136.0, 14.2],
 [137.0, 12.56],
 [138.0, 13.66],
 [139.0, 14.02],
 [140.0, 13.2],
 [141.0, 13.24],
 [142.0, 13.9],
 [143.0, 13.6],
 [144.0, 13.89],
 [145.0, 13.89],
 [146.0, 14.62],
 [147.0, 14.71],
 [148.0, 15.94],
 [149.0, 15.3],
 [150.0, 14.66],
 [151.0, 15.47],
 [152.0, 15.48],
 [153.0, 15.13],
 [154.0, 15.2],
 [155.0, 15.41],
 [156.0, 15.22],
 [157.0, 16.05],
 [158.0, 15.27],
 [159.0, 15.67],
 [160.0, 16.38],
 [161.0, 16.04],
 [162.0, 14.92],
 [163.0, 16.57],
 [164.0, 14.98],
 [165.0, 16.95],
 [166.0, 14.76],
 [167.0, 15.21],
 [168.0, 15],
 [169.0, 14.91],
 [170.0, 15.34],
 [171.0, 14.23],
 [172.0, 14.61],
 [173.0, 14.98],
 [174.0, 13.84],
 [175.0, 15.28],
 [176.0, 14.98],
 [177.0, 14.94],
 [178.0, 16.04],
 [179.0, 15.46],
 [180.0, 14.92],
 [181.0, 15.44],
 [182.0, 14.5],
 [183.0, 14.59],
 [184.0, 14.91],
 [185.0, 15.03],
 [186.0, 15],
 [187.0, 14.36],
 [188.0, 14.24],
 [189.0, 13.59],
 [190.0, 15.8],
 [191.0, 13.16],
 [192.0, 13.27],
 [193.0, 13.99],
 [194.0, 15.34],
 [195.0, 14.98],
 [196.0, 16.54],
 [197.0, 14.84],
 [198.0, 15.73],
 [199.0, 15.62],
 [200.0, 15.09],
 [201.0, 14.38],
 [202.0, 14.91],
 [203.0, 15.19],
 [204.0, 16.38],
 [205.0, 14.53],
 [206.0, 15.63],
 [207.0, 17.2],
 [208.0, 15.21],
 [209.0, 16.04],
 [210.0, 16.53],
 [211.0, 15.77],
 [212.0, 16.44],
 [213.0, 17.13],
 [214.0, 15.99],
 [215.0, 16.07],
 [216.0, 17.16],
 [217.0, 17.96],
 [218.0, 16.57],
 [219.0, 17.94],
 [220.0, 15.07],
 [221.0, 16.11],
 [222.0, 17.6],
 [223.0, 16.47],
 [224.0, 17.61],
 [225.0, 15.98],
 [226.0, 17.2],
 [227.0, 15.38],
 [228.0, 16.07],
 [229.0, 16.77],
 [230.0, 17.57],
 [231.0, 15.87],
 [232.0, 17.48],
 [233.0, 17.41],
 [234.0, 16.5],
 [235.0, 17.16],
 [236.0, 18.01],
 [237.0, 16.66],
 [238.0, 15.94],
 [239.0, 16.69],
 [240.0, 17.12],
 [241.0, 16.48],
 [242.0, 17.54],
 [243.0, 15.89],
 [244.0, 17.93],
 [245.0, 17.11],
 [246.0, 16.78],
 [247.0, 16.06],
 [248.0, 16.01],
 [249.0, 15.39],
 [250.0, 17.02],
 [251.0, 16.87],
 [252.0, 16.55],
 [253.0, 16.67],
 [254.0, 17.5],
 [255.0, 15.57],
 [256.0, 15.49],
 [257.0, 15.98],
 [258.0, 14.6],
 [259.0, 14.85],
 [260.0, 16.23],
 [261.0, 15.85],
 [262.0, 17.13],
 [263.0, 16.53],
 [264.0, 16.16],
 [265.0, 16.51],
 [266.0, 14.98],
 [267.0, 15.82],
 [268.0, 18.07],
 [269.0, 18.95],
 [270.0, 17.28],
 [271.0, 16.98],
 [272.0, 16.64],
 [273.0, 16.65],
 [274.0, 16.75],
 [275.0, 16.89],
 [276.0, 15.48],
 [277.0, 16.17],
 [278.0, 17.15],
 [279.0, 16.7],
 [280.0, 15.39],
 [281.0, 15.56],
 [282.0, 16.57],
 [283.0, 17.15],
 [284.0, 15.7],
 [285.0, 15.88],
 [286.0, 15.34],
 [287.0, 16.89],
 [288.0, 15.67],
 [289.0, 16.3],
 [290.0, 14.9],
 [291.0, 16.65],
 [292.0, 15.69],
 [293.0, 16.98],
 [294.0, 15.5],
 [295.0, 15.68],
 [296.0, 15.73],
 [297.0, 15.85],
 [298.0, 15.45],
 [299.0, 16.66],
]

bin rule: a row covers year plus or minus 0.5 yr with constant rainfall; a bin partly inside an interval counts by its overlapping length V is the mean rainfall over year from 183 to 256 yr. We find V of 16.1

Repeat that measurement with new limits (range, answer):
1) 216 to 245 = 16.8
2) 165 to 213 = 15.1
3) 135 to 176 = 14.8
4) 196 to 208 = 15.4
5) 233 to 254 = 16.8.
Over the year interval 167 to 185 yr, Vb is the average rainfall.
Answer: 14.9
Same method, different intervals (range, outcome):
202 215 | 16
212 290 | 16.5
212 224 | 16.8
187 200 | 14.8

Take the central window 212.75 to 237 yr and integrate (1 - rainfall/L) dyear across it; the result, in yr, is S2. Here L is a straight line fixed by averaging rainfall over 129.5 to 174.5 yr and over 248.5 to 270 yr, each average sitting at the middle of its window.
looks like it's -1.5 yr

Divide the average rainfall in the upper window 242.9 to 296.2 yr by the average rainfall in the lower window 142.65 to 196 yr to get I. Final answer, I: 1.1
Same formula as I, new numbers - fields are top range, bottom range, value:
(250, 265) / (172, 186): 1.08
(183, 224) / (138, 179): 1.04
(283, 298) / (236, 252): 0.96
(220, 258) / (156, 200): 1.10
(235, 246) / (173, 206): 1.14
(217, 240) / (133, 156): 1.17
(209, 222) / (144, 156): 1.10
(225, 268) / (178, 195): 1.12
